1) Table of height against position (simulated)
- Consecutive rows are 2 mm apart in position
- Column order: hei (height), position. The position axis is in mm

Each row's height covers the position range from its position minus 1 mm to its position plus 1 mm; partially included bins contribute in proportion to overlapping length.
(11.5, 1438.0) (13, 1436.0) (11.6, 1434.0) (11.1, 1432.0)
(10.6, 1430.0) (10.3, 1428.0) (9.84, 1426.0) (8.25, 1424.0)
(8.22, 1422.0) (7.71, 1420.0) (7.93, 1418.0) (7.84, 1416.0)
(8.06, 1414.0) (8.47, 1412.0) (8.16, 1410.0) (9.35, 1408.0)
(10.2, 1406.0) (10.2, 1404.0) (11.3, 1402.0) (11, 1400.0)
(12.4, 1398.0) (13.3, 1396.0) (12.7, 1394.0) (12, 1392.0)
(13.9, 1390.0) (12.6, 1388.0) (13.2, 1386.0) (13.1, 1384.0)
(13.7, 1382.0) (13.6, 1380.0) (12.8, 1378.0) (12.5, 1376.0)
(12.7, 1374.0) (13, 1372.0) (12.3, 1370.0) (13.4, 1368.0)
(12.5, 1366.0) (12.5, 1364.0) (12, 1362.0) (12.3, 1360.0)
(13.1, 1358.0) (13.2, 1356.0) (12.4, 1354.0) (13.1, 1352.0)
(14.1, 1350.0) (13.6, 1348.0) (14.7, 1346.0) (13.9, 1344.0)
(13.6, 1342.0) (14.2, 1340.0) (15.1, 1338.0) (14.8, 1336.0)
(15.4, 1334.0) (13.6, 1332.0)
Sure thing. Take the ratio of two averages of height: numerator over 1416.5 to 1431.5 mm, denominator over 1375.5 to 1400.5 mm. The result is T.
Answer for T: 0.7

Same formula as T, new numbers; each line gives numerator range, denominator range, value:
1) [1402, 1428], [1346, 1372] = 0.68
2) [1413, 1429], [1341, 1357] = 0.63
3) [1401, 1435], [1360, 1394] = 0.73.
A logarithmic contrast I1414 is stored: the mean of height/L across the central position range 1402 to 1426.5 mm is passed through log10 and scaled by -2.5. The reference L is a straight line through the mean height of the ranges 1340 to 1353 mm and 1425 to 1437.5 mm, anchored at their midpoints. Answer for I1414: 0.31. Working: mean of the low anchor 13.9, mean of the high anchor 11.1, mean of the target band 8.77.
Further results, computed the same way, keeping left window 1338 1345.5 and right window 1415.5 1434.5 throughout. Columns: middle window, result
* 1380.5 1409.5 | -0.09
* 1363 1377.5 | -0.02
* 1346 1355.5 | 0.01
